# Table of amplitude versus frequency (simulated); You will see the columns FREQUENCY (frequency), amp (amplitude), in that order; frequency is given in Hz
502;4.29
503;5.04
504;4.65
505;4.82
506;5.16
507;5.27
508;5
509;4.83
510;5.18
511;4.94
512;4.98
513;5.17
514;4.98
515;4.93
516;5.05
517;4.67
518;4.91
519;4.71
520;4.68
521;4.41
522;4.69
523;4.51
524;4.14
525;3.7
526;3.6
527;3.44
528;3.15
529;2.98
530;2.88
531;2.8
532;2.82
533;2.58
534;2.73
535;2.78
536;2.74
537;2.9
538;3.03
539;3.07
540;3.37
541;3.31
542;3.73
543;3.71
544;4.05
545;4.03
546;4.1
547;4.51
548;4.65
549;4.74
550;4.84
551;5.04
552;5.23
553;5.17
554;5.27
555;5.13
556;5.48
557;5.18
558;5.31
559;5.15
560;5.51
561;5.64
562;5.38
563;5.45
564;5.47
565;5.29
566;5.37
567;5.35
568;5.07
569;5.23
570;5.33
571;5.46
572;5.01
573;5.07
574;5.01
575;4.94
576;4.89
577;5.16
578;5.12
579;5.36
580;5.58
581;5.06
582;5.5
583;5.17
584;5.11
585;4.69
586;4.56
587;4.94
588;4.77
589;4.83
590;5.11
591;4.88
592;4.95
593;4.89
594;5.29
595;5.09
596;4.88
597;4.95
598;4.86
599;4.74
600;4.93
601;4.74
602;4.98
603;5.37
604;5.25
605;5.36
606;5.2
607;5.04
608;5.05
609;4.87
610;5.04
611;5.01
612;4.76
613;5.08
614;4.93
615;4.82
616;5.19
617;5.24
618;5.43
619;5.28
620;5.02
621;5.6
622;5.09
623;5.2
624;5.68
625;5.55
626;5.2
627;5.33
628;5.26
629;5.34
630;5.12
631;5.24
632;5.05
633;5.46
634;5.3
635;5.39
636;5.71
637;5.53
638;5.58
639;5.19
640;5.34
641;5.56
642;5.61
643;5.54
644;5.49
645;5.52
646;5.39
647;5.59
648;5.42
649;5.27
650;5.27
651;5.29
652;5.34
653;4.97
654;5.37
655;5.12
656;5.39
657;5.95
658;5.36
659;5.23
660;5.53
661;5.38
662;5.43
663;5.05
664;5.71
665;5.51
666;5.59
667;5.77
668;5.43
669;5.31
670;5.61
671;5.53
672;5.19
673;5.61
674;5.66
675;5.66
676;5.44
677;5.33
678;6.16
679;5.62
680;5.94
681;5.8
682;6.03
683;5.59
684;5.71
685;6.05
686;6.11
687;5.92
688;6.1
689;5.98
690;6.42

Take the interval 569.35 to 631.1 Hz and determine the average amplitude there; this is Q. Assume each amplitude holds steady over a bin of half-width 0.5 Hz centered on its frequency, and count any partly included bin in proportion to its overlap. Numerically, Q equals 5.1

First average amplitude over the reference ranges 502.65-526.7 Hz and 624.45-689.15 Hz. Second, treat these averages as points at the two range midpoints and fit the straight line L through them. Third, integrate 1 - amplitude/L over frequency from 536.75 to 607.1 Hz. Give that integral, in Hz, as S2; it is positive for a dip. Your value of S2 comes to 2.2 Hz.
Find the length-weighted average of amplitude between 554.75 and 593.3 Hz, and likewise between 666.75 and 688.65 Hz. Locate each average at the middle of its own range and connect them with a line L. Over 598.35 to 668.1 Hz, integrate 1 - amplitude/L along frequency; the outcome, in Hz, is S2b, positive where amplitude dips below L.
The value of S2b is 2.35 Hz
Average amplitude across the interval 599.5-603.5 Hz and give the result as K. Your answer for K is 5.01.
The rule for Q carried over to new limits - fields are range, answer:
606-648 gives 5.28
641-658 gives 5.41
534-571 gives 4.59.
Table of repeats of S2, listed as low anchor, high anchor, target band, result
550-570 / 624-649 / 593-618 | 1.5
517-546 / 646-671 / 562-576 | -3.8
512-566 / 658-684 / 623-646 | -0.8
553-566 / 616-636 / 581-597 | 1.1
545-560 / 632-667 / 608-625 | 0.4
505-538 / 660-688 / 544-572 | -4.0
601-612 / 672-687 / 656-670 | 0.3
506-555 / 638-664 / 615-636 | -0.7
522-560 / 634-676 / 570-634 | -4.8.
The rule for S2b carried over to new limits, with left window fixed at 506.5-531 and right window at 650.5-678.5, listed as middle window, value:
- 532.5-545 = 3.7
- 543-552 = 0.3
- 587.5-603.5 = 0.0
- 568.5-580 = -0.8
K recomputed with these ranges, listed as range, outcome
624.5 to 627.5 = 5.36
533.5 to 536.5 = 2.75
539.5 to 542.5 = 3.47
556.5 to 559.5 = 5.21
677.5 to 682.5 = 5.91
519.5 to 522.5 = 4.59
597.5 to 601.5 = 4.82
